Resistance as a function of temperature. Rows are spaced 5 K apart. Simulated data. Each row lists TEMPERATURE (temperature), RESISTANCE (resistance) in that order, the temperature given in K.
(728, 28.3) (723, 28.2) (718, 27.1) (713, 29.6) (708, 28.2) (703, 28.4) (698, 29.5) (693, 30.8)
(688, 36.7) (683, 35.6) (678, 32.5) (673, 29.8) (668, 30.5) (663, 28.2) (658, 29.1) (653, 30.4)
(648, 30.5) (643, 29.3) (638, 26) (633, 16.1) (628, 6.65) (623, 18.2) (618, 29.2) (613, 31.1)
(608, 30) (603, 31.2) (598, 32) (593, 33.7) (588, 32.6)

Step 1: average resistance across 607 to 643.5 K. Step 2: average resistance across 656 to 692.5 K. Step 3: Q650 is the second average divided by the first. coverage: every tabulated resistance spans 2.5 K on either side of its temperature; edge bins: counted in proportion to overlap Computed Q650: 1.4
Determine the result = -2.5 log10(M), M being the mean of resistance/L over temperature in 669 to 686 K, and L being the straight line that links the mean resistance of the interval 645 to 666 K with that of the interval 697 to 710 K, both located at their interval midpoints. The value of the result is -0.12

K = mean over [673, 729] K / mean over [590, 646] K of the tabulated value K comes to 1.18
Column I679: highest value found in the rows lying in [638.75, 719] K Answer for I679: 36.7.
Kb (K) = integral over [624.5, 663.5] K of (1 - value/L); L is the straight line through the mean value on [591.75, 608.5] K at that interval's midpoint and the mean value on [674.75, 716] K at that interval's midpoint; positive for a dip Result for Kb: 9.1 K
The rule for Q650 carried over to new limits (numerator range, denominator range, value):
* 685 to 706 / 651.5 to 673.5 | 1.06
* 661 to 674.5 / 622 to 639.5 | 1.84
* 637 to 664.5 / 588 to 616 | 0.92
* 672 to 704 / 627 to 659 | 1.31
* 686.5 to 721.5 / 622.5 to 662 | 1.26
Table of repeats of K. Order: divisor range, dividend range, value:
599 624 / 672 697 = 1.15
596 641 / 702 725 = 1.16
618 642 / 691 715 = 1.55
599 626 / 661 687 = 1.14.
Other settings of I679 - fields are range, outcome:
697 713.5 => 29.6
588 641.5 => 33.7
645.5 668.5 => 30.5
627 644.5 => 29.3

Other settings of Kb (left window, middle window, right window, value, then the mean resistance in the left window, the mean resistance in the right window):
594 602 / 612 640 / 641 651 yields 9.4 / 32.2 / 30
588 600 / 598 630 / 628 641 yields 1.4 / 32.8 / 18.6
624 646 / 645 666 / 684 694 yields -3.7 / 19.7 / 34.5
